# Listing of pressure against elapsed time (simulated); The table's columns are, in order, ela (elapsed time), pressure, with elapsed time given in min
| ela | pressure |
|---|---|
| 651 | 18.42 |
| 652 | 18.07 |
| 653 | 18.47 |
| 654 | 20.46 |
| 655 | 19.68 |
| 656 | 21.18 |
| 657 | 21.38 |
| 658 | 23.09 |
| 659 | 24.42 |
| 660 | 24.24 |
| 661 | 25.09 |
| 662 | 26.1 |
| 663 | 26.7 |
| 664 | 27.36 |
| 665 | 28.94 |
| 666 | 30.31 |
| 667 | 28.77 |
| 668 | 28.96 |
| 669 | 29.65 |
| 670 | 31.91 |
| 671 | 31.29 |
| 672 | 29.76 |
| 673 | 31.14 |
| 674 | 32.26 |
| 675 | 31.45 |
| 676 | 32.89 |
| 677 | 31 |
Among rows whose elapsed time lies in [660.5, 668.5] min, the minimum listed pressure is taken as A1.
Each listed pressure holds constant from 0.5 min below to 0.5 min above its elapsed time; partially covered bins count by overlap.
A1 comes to 25.09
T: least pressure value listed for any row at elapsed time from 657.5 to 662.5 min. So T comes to 23.09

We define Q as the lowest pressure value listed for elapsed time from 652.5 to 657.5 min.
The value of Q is 18.47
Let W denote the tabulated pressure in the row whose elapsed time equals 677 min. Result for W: 31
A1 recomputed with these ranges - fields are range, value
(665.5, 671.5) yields 28.77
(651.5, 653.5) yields 18.07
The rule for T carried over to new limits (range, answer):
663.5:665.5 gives 27.36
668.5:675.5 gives 29.65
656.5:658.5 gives 21.38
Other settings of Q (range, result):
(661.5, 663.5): 26.1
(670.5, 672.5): 29.76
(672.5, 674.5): 31.14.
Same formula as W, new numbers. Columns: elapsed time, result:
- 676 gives 32.89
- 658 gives 23.09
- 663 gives 26.7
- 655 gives 19.68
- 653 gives 18.47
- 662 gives 26.1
